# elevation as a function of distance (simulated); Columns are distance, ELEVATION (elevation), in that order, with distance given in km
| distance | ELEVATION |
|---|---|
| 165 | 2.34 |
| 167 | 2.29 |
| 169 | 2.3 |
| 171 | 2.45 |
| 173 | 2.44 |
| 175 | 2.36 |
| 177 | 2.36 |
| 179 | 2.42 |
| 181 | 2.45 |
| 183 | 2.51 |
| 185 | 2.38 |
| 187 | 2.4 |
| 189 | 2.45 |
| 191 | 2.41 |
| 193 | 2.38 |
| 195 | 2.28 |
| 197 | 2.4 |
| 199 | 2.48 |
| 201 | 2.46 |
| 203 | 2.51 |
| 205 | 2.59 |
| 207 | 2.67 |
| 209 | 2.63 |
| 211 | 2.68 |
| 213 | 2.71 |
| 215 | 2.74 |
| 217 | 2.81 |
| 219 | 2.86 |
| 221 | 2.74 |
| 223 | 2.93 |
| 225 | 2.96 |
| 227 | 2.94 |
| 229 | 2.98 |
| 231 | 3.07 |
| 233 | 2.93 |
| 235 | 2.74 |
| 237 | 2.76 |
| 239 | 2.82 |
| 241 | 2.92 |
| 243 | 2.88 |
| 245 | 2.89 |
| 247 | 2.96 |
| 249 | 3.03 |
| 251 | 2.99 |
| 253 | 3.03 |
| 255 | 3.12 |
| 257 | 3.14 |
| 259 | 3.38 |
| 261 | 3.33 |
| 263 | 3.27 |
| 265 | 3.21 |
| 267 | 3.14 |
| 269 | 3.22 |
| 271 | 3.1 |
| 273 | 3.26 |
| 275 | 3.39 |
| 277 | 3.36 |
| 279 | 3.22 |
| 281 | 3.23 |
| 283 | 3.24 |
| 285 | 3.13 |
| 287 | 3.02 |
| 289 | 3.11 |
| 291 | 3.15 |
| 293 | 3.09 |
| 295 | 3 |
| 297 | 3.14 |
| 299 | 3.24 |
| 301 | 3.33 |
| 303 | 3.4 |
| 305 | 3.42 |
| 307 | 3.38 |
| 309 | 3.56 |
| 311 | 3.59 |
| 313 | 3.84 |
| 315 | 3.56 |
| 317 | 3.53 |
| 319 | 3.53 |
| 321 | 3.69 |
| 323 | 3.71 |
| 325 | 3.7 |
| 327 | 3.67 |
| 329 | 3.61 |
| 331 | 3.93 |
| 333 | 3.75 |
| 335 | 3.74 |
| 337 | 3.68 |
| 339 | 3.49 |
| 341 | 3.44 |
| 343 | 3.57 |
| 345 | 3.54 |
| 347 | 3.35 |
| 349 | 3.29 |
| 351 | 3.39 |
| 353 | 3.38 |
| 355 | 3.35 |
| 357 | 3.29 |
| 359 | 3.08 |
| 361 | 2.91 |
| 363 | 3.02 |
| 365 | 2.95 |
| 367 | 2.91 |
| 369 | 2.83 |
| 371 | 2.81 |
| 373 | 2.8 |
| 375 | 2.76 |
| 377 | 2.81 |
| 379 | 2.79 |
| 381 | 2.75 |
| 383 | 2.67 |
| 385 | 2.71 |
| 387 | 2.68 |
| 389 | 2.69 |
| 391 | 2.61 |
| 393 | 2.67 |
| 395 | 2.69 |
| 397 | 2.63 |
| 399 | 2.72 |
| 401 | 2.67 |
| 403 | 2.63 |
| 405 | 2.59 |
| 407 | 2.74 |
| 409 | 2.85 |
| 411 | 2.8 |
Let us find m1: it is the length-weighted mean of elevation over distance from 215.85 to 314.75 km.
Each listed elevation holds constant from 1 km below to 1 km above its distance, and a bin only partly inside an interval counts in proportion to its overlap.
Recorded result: 3.13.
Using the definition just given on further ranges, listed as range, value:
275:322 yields 3.34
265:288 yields 3.21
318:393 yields 3.21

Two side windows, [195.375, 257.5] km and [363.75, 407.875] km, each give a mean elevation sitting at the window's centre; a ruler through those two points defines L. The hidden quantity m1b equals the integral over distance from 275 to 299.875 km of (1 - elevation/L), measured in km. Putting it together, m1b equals -3.47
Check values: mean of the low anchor 2.81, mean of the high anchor 2.73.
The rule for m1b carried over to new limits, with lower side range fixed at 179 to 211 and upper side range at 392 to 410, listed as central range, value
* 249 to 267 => -4.5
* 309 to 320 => -4.3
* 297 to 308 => -3.2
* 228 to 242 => -2.1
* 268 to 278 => -2.8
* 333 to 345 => -4.4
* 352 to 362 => -2.1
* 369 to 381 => -0.6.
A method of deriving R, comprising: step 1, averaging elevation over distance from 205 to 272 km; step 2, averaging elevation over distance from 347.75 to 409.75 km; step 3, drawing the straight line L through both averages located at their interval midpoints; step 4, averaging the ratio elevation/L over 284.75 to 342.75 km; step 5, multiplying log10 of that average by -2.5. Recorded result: -0.19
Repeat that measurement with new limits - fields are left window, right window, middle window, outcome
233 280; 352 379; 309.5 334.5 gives -0.211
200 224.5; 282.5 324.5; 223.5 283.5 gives -0.028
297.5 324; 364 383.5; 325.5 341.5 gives -0.129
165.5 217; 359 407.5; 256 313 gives -0.241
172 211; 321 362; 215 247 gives -0.058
